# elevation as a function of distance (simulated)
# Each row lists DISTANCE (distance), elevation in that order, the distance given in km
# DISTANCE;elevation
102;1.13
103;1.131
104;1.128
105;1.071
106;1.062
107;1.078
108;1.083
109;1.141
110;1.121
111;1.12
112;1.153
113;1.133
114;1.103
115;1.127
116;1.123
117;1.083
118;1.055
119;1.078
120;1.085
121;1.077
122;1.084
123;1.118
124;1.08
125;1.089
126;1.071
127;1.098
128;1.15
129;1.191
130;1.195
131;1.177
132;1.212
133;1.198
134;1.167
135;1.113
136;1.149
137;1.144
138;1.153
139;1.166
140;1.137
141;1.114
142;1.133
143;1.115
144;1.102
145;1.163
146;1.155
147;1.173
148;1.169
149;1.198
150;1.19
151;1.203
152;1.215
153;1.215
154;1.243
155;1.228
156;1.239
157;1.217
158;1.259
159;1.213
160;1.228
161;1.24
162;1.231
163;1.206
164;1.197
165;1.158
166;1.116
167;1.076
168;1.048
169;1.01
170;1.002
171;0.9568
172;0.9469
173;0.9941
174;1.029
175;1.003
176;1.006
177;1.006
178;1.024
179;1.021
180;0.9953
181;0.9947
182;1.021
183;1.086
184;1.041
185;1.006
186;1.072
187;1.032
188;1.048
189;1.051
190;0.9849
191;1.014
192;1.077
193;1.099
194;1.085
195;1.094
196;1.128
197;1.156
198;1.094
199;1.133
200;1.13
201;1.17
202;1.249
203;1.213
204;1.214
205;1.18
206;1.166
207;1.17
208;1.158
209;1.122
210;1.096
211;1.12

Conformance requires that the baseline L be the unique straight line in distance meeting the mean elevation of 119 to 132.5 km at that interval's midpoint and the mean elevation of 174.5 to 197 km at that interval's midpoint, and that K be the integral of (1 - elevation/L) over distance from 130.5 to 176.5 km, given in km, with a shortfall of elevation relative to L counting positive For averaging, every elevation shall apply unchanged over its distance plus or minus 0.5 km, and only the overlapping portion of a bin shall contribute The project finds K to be -2.4 km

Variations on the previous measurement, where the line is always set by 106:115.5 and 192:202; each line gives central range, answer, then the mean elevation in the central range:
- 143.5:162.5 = -1.4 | 1.2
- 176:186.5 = 0.9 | 1.03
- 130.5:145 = -0.4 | 1.15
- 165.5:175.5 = 0.9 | 1.02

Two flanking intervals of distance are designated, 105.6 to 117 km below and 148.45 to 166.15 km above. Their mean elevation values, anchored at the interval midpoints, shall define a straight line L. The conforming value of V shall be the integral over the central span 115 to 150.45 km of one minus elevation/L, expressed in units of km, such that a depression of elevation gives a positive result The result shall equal 0.8 km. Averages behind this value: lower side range 1.11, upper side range 1.21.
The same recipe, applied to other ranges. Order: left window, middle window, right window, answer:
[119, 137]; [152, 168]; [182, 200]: -1.4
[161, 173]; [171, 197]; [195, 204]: 2.1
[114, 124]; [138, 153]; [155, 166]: 0.1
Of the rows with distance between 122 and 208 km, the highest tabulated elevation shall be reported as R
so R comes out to 1.259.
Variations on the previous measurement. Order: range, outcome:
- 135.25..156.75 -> 1.243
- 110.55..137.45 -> 1.212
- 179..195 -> 1.099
